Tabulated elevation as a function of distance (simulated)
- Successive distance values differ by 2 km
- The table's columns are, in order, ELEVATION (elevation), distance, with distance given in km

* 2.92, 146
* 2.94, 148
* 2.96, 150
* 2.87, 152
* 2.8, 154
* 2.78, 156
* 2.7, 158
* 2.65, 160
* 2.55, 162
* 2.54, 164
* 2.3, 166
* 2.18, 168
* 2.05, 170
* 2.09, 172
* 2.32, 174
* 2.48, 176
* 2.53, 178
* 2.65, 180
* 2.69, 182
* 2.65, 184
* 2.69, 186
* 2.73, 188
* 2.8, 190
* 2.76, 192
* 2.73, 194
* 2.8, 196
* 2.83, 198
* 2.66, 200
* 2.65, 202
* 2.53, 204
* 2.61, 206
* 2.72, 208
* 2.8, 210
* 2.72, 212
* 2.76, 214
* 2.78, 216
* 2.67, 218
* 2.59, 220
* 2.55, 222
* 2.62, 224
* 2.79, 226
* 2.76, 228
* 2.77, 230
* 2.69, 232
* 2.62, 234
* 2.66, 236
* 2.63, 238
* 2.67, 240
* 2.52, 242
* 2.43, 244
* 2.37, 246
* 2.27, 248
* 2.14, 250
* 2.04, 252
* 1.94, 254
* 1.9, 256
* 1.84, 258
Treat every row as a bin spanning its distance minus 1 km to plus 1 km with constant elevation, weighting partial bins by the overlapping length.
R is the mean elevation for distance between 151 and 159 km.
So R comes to 2.79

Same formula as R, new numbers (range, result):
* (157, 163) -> 2.63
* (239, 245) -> 2.54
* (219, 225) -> 2.59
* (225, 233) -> 2.75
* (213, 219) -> 2.74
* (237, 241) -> 2.65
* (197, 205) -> 2.67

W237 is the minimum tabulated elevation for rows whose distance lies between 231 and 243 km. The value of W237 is 2.52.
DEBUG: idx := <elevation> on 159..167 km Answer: 2.51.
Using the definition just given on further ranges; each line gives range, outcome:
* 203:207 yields 2.57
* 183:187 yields 2.67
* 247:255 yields 2.1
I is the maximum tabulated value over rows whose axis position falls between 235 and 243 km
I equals 2.67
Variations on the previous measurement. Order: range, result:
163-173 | 2.54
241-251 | 2.52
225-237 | 2.79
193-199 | 2.83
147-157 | 2.96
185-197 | 2.8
